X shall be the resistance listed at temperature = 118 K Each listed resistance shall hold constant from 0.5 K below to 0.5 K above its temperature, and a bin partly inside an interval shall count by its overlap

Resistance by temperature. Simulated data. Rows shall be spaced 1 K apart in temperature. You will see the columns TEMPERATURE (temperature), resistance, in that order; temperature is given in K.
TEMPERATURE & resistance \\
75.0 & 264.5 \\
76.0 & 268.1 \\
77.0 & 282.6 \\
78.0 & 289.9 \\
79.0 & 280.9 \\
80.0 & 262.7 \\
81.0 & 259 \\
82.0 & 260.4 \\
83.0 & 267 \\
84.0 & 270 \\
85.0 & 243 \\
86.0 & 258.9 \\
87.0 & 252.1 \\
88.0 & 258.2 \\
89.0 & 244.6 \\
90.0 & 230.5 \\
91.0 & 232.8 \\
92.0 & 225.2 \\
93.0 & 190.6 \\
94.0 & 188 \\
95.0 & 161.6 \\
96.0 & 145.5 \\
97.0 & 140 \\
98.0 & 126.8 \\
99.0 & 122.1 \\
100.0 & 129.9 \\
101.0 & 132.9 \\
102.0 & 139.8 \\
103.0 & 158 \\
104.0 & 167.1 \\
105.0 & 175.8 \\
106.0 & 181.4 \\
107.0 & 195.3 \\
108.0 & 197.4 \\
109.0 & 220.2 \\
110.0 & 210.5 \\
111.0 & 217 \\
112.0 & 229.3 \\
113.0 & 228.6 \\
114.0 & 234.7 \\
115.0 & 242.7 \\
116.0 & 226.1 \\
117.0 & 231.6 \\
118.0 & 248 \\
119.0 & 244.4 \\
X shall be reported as 248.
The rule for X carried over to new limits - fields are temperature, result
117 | 231.6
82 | 260.4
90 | 230.5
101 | 132.9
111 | 217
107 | 195.3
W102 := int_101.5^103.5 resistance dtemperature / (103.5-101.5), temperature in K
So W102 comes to 149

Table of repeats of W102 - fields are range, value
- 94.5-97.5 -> 149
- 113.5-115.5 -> 239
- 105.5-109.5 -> 199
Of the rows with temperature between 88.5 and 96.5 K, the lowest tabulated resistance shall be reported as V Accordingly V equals 145.5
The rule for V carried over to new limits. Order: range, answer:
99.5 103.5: 129.9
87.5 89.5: 244.6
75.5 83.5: 259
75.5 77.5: 268.1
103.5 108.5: 167.1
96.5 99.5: 122.1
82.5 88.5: 243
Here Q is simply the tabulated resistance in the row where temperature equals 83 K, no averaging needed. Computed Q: 267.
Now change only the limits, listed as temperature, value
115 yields 242.7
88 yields 258.2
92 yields 225.2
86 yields 258.9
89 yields 244.6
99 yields 122.1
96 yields 145.5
